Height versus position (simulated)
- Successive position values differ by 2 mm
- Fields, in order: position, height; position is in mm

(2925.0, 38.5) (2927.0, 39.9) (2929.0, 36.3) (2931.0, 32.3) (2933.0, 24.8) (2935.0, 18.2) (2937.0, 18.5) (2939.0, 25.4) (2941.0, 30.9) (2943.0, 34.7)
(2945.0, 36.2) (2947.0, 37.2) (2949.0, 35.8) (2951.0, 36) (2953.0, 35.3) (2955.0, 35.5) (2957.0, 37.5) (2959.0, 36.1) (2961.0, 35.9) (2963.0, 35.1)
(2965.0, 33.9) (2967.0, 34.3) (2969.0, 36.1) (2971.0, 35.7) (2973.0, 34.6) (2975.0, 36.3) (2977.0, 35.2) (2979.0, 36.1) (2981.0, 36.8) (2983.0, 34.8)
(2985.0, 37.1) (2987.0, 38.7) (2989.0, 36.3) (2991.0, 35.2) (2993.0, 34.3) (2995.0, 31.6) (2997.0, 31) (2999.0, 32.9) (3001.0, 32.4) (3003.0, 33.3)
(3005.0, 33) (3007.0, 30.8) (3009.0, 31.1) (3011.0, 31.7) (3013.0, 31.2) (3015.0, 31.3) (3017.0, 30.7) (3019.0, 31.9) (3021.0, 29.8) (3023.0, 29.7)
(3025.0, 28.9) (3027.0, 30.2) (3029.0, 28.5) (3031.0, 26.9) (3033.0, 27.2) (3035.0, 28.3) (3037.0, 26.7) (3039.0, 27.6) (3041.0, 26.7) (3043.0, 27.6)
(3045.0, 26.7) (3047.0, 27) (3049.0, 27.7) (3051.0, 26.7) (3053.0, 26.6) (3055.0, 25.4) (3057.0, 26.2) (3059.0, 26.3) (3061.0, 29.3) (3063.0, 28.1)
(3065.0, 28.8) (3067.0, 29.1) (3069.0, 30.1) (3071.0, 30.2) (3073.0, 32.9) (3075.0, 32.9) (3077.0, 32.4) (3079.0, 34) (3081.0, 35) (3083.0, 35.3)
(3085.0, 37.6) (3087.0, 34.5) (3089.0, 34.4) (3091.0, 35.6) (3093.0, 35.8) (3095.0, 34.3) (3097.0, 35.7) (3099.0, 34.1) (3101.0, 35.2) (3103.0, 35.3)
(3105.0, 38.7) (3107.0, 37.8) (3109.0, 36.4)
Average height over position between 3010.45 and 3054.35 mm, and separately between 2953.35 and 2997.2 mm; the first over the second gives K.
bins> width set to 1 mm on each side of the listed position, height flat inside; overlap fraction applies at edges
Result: 0.8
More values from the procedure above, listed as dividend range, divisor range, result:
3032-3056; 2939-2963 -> 0.77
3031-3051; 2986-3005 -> 0.80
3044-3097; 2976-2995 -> 0.86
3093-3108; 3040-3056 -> 1.34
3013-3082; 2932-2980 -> 0.88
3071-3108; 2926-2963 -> 1.07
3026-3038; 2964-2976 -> 0.80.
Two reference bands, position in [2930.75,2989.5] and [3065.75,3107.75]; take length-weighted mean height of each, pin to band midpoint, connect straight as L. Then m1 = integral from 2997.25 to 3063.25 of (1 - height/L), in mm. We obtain 9.6 mm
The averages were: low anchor 33.7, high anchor 34.3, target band 29.1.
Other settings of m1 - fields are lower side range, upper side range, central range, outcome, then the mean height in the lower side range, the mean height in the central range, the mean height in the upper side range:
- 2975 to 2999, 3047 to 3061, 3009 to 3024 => 0.3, 35.1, 30.9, 26.7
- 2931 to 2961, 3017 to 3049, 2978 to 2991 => -2.7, 31.7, 36.5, 28.3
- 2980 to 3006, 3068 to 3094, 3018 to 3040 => 3.5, 34.4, 28.7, 33.9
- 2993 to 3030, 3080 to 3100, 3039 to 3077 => 6.0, 31.2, 28.3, 35.2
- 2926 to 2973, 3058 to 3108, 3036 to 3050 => 2.6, 33.1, 27.1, 33.3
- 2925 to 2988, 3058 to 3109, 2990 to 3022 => 1.7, 34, 32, 33.4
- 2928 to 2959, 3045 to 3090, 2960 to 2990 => -4.2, 31.8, 35.8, 30.4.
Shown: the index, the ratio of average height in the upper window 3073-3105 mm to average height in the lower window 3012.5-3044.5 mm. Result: 1.21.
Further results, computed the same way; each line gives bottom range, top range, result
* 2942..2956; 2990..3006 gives 0.92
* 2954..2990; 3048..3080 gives 0.81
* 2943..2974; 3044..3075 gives 0.79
